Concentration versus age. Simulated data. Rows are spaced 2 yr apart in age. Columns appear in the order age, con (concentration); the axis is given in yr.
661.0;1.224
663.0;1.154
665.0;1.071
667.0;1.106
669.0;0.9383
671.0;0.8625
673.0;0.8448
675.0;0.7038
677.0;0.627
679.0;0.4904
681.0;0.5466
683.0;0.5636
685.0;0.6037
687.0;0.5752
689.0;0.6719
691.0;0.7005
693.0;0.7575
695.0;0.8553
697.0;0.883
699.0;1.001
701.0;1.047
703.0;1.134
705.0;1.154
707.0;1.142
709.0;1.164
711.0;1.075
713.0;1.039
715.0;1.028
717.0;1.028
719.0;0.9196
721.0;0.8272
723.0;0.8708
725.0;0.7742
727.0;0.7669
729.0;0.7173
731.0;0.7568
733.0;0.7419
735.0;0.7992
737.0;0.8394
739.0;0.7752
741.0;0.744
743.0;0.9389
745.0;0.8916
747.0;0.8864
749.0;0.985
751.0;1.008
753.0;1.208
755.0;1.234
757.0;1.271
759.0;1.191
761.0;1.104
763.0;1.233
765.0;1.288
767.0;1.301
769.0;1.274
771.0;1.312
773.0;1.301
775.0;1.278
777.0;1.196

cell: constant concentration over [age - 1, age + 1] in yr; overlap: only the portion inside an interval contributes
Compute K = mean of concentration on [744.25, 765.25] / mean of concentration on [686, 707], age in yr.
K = 1.25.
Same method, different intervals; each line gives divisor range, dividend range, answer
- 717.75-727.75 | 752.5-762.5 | 1.43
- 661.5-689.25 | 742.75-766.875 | 1.43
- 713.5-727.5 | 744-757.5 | 1.18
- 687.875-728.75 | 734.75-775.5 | 1.17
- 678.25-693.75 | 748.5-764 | 1.89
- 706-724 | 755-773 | 1.24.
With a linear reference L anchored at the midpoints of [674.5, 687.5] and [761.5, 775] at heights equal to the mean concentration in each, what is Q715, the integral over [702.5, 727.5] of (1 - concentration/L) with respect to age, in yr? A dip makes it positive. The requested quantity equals -4.6 yr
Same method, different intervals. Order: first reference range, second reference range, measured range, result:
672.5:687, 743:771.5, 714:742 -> 3.3 yr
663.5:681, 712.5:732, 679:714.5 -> -0.9 yr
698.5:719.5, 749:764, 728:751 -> 6.1 yr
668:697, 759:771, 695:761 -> 1.3 yr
